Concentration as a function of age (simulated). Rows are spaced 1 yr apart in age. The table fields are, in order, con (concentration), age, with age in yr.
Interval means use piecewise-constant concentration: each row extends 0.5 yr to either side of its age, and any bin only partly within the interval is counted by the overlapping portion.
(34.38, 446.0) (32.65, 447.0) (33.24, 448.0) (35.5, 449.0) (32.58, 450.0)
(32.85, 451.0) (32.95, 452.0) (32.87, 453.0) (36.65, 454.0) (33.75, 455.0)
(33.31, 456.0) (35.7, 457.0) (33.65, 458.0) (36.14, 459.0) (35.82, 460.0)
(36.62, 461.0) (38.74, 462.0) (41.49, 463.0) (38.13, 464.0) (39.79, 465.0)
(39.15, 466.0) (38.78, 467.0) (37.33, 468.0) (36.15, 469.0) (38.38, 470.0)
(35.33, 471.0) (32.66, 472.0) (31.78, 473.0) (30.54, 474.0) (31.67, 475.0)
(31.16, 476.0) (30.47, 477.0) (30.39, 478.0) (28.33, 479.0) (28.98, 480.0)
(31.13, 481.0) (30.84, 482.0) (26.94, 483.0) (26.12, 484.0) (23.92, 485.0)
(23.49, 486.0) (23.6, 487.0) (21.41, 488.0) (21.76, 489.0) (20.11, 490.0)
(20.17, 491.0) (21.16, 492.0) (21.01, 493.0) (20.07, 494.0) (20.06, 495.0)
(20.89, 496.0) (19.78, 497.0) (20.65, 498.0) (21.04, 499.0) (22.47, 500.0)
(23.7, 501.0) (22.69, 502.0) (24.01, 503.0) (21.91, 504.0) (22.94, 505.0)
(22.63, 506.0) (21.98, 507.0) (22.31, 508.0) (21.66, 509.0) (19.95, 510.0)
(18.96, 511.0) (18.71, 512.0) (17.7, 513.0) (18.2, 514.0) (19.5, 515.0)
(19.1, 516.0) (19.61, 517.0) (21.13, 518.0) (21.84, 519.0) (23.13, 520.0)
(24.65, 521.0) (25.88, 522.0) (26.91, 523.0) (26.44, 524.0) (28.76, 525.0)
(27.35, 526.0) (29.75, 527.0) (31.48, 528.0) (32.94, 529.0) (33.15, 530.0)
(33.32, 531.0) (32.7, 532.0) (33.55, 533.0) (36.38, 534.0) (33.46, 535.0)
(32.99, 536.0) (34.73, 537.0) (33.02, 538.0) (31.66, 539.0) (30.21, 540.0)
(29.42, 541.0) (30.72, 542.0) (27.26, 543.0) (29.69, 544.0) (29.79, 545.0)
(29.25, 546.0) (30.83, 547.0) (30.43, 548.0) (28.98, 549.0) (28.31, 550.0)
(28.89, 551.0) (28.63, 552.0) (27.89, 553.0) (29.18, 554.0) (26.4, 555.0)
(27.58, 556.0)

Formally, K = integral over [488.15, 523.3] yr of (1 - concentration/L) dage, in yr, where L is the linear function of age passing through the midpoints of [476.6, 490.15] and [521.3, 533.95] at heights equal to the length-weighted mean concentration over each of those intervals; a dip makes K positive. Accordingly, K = 8.7 yr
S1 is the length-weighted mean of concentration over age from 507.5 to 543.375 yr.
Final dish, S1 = 26.9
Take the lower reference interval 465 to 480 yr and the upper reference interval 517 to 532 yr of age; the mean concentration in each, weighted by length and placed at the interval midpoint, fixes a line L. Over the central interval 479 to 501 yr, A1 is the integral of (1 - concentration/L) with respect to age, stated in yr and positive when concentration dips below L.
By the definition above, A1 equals 5.9 yr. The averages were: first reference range 33.8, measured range 23.3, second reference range 27.5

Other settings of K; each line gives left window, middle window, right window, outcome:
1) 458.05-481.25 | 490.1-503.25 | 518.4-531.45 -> 4.25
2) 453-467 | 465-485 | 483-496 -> -2.08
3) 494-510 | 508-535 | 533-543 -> 2.14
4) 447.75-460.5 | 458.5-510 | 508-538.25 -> 5.29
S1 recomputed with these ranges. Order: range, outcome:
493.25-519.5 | 20.9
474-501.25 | 24.6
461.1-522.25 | 26.1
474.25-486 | 28.9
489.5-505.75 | 21.4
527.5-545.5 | 32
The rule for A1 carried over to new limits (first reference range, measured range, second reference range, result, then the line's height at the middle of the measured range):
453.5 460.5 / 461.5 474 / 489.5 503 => -2.32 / 31.2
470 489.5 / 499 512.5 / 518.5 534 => 3.31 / 28.9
